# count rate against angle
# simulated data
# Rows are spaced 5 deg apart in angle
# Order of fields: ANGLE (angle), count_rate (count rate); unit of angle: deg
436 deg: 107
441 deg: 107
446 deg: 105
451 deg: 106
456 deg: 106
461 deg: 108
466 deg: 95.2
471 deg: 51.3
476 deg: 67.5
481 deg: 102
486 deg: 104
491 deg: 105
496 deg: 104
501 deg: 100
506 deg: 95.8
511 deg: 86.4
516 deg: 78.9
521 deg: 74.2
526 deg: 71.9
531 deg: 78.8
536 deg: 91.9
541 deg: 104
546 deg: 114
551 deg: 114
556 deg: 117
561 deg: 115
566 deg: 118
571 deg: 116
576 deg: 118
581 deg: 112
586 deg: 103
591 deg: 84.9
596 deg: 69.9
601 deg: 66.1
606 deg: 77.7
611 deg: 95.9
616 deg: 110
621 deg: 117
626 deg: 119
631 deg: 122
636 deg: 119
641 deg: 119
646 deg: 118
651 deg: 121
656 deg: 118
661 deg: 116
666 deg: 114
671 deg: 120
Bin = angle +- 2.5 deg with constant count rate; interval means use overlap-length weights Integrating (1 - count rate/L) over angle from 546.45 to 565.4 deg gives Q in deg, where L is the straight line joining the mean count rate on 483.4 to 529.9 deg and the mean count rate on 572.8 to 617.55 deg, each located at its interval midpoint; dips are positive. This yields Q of -4.8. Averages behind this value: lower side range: 90.8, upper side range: 93.1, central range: 115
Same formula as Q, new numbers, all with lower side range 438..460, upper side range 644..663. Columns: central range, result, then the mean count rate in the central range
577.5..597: 3.21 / 95.5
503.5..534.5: 8.13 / 81.4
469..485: 4.56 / 77.1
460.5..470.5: 1.57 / 90.3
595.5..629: 5.92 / 95.5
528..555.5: 2.59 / 101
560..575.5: -0.47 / 117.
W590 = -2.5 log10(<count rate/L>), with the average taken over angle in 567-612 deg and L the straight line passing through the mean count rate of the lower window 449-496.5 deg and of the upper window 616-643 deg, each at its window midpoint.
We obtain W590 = 0.18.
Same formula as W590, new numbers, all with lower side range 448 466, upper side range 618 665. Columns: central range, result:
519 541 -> 0.321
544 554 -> -0.023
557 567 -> -0.034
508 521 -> 0.318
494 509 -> 0.093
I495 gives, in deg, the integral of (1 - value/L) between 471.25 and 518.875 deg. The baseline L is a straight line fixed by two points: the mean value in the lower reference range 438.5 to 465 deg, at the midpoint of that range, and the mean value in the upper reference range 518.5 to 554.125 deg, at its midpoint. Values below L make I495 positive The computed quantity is 3.7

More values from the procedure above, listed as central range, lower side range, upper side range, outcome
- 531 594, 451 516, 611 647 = -1.0 deg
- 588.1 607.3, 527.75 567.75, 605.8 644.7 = 6.1 deg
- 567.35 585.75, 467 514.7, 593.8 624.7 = -4.7 deg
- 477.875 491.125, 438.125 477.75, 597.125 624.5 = -1.1 deg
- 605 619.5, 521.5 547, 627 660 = 1.7 deg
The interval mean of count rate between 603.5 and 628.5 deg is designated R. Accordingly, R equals 104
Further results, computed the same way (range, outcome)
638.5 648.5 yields 118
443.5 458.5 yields 106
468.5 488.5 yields 81.2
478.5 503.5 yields 103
